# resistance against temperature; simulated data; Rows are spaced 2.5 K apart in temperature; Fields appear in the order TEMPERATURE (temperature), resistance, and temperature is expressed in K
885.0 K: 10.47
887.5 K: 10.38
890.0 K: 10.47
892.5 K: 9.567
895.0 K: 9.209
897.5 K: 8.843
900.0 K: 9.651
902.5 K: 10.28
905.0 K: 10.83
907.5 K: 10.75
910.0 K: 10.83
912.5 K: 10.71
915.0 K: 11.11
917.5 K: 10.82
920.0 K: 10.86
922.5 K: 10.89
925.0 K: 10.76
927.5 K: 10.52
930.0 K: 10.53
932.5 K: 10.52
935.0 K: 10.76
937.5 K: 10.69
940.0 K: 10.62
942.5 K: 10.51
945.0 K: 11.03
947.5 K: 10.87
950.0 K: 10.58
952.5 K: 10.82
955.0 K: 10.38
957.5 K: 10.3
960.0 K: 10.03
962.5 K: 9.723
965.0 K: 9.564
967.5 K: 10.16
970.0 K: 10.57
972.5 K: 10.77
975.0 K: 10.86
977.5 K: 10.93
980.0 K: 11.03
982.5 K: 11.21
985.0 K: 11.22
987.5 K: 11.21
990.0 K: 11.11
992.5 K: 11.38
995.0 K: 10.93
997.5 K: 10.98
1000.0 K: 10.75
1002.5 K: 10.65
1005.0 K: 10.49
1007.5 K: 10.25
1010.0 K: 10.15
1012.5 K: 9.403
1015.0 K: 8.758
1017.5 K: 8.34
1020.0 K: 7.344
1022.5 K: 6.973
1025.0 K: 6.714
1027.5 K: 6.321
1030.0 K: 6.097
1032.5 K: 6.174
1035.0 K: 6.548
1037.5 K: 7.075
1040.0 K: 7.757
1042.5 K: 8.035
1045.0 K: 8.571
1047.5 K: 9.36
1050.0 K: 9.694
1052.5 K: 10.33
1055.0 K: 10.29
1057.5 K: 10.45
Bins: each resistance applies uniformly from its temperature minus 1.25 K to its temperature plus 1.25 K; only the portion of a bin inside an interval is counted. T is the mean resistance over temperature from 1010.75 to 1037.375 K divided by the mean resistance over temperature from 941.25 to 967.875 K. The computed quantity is 0.71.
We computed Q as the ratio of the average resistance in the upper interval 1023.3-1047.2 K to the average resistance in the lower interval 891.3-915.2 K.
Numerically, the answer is 0.70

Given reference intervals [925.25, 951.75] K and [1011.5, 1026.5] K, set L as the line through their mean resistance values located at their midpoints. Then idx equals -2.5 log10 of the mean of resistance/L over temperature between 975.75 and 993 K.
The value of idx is -0.22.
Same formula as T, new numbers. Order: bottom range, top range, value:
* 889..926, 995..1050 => 0.82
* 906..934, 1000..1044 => 0.76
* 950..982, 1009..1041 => 0.72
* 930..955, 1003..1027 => 0.81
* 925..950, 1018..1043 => 0.65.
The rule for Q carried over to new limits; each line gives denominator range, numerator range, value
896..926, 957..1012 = 1.01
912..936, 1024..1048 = 0.67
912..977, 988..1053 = 0.84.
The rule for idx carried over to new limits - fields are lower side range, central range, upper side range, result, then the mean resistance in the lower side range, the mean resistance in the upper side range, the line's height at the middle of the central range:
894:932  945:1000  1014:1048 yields -0.20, 10.4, 7.38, 8.9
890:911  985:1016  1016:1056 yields -0.24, 10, 7.84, 8.41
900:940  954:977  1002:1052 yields -0.07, 10.7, 8.23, 9.64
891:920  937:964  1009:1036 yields -0.14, 10.3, 7.51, 9.21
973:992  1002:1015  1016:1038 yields -0.16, 11.1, 6.86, 8.61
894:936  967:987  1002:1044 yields -0.20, 10.5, 8.02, 9.06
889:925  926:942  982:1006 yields -0.01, 10.4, 11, 10.6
